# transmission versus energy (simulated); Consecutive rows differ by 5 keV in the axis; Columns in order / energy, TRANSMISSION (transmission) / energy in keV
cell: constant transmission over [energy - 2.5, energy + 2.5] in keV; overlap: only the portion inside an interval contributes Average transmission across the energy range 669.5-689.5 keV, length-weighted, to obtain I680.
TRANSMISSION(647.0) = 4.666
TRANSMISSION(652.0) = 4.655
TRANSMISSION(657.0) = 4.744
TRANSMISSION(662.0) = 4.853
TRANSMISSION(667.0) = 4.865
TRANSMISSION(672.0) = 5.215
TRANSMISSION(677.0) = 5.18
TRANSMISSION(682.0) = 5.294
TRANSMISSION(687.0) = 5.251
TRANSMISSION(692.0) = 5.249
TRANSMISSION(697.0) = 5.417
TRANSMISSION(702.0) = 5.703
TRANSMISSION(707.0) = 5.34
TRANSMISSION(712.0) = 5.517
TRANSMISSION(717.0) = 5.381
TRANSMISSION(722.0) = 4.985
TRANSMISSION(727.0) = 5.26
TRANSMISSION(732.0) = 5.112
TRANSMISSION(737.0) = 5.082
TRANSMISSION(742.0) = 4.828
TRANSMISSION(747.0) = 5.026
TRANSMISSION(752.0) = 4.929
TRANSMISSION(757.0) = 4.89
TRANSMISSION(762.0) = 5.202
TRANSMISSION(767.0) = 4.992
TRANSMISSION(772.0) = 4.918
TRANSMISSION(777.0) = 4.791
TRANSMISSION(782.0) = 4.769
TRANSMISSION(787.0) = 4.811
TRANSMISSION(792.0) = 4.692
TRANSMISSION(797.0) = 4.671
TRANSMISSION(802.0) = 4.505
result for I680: 5.23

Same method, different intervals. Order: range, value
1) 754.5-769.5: 5.03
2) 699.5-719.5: 5.49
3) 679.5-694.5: 5.26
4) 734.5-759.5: 4.95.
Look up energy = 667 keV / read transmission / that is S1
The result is 4.865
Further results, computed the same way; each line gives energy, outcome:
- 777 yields 4.791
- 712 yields 5.517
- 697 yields 5.417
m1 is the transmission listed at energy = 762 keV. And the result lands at 5.202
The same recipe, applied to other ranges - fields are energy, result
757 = 4.89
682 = 5.294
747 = 5.026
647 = 4.666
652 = 4.655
